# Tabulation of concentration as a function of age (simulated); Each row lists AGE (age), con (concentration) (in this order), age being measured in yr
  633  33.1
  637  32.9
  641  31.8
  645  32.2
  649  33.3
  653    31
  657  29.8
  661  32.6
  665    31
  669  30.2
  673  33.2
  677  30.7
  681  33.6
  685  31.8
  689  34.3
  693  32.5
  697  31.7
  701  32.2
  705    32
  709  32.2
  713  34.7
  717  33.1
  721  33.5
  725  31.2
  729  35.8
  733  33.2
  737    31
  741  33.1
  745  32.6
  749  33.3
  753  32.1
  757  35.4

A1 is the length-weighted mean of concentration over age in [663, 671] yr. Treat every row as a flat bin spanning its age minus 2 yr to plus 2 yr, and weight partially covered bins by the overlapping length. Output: 30.6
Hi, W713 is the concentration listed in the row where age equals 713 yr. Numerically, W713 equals 34.7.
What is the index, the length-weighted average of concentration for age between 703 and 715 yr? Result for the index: 33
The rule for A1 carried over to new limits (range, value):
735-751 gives 32.5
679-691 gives 33.2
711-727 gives 33.1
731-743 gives 32.4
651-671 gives 30.9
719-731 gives 33.5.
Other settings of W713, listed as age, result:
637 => 32.9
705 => 32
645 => 32.2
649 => 33.3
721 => 33.5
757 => 35.4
